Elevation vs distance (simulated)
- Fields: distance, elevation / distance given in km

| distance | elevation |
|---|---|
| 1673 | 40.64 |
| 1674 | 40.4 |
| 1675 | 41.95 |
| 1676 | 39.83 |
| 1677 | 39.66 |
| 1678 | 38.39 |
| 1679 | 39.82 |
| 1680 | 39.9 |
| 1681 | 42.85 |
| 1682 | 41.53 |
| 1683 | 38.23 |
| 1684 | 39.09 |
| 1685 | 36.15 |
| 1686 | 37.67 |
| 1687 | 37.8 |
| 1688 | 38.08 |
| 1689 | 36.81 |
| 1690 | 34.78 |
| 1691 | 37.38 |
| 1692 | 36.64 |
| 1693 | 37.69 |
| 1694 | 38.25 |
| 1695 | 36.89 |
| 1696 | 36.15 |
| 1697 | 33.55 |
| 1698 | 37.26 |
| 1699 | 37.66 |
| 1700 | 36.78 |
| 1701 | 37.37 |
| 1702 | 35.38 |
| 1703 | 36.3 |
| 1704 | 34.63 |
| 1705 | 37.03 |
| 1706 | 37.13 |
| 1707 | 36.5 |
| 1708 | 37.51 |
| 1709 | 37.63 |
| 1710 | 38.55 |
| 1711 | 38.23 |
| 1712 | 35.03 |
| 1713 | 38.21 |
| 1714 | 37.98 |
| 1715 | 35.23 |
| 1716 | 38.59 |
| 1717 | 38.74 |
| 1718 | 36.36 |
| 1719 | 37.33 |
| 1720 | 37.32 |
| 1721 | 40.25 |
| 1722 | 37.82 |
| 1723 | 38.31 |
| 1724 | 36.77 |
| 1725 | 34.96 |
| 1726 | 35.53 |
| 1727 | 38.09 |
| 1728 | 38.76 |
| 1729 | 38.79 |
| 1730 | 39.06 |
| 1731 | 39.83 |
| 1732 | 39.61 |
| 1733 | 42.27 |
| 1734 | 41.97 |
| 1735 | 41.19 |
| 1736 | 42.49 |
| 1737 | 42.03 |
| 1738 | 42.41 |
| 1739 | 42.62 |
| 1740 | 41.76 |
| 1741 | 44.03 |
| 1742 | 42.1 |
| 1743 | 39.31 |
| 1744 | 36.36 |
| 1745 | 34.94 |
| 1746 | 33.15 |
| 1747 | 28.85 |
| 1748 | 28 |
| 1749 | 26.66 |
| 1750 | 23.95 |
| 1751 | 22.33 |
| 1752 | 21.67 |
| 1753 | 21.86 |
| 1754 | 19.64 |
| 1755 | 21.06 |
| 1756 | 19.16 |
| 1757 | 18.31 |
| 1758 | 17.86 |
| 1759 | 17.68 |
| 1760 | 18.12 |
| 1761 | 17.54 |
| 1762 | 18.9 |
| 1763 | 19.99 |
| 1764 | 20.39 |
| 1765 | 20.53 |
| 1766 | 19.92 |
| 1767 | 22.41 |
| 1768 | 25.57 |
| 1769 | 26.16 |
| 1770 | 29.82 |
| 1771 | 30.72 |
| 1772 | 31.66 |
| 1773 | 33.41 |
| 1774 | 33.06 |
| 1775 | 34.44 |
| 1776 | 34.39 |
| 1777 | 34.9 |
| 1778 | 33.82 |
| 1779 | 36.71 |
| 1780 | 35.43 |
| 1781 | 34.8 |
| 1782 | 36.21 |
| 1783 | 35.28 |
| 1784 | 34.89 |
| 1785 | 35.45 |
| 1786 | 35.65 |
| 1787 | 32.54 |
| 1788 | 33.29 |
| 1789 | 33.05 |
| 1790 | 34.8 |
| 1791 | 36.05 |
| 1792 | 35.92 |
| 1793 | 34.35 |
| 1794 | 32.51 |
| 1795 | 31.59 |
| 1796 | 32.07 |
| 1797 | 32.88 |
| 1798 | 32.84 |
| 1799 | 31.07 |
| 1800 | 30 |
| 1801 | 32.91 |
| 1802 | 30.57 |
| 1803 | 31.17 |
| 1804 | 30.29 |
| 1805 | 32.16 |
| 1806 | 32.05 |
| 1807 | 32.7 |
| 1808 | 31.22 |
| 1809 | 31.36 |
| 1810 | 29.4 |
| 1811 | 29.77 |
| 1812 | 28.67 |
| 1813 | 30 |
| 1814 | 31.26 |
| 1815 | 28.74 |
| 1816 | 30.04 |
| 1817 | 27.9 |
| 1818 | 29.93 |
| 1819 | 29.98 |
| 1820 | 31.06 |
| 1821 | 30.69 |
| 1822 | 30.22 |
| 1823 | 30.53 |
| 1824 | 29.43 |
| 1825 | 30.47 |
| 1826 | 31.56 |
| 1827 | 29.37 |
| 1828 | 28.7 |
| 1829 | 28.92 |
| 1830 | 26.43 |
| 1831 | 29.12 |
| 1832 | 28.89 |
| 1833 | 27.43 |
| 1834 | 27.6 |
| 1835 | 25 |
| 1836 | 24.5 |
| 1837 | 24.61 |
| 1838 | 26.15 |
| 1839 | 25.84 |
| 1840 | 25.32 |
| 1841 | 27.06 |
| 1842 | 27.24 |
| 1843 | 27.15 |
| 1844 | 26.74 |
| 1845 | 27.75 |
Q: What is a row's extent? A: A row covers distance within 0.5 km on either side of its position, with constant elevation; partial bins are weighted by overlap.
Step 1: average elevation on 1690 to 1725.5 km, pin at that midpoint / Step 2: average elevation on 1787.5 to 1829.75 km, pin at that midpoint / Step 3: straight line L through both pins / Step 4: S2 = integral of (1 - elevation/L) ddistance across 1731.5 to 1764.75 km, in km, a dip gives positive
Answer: 4.8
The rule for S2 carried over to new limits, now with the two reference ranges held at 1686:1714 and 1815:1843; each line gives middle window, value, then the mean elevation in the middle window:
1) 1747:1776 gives 7.83 km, 23.9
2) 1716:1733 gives -1.38 km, 38.1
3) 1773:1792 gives -2.01 km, 34.7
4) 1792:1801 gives -0.58 km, 32.4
